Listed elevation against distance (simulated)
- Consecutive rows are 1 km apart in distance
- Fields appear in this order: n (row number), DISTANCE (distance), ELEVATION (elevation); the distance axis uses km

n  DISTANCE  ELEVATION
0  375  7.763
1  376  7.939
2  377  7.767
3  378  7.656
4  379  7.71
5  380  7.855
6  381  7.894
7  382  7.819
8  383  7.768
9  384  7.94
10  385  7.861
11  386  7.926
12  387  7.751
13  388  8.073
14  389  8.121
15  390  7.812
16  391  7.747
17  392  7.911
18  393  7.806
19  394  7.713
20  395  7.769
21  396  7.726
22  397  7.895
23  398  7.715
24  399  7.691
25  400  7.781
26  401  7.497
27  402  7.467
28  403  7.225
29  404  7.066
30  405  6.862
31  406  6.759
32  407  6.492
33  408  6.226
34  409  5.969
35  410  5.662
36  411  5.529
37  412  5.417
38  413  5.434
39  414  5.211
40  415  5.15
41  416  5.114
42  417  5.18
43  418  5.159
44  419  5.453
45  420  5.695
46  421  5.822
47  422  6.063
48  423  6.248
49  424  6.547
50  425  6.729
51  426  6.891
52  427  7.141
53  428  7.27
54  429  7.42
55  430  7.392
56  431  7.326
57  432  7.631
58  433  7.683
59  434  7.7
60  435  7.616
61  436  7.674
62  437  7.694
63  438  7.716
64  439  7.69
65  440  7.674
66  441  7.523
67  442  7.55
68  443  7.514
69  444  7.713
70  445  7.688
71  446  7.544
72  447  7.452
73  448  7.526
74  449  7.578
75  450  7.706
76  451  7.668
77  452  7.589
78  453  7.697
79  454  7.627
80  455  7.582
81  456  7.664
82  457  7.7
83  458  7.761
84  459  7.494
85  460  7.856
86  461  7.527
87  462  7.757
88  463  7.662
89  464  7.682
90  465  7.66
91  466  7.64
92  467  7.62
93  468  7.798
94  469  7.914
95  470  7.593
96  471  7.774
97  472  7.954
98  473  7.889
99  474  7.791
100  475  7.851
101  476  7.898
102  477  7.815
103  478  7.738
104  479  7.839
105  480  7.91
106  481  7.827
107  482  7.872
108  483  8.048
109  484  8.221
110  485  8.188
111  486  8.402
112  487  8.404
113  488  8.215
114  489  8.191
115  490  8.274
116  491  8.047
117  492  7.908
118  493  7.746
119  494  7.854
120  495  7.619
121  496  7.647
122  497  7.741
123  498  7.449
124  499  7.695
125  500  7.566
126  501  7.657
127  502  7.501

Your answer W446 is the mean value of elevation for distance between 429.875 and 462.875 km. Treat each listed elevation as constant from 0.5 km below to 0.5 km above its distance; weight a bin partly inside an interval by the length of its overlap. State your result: 7.62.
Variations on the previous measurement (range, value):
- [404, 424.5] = 5.83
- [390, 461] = 7.08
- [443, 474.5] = 7.68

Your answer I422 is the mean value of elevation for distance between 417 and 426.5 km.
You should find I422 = 6.02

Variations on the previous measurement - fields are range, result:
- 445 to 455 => 7.6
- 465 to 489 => 7.92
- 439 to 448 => 7.59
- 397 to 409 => 7.14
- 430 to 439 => 7.62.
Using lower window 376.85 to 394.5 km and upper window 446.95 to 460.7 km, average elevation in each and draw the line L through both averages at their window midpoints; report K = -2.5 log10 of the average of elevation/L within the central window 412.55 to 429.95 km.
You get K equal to 0.26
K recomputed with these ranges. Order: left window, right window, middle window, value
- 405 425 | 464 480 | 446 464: -0.07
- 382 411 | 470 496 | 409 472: 0.09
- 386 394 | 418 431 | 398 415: 0.12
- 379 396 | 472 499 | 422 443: 0.08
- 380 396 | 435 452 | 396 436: 0.17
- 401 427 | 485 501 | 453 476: -0.07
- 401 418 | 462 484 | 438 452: -0.08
